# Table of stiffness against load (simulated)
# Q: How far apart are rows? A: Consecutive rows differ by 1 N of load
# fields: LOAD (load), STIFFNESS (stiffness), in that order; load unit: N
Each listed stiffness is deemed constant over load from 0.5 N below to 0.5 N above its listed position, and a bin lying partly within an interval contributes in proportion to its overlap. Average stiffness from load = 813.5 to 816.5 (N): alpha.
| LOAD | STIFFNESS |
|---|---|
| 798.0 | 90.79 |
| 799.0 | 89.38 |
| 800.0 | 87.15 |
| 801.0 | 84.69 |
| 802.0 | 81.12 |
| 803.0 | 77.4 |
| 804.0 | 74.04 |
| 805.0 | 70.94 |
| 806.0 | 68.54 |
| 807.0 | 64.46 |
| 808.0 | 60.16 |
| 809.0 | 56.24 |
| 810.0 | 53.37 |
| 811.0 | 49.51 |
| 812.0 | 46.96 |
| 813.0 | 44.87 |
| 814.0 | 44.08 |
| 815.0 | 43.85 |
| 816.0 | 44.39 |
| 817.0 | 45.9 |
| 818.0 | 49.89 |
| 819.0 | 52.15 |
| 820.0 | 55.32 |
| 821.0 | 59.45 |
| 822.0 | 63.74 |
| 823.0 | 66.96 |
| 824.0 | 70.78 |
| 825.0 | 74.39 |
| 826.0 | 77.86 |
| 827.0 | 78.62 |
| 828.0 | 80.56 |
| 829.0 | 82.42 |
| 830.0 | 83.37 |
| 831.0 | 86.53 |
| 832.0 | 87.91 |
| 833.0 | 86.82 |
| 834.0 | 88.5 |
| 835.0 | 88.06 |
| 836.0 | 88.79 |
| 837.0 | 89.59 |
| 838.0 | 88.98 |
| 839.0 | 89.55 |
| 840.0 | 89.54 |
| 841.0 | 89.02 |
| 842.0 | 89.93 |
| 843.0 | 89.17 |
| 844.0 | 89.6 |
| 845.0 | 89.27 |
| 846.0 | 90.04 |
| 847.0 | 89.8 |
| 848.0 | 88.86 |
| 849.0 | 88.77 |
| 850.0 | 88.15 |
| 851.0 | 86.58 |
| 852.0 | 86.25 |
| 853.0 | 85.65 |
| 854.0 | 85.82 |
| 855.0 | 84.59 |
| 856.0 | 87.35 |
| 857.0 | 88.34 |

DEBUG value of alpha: 44.1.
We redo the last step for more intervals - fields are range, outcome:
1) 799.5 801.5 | 85.9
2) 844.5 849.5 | 89.3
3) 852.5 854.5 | 85.7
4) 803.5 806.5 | 71.2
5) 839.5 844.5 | 89.5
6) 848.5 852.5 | 87.4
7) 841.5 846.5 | 89.6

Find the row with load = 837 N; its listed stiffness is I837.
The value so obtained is 89.59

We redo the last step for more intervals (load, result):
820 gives 55.32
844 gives 89.6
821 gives 59.45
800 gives 87.15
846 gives 90.04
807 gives 64.46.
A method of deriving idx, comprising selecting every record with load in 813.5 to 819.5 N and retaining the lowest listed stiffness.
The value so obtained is 43.85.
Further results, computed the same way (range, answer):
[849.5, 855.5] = 84.59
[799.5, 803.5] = 77.4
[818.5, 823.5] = 52.15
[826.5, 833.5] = 78.62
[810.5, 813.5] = 44.87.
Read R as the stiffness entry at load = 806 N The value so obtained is 68.54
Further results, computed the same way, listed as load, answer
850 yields 88.15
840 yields 89.54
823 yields 66.96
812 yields 46.96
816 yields 44.39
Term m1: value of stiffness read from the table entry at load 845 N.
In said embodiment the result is 89.27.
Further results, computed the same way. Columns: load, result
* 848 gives 88.86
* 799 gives 89.38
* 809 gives 56.24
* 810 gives 53.37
